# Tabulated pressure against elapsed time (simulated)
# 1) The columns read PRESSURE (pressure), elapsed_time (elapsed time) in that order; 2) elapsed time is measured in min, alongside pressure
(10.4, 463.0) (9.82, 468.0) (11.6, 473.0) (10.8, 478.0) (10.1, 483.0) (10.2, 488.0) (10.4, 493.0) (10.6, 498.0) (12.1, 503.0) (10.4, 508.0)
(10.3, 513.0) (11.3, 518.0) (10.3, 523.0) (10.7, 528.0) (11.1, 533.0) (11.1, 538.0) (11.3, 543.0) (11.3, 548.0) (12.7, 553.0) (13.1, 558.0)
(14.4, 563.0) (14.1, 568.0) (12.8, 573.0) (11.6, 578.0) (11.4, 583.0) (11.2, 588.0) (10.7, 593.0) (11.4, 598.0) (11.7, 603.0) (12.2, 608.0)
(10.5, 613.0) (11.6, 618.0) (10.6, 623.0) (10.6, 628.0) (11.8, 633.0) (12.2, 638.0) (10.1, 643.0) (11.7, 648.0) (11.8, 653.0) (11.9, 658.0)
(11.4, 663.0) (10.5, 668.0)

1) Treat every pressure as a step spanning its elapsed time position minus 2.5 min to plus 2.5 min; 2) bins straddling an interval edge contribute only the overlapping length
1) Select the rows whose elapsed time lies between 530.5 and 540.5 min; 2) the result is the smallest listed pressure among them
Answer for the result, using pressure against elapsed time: 11.1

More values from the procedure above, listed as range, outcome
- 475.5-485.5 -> 10.1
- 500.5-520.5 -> 10.3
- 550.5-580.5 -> 11.6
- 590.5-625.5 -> 10.5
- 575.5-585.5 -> 11.4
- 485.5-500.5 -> 10.2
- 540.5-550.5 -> 11.3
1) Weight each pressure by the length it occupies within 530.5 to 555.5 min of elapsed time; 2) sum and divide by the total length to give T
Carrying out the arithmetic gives 11.5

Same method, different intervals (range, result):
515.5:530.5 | 10.8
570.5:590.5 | 11.8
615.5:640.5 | 11.4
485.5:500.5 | 10.4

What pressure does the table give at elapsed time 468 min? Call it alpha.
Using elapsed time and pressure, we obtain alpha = 9.82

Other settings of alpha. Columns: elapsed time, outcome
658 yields 11.9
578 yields 11.6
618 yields 11.6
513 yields 10.3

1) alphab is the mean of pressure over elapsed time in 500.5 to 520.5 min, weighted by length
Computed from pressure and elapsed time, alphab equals 11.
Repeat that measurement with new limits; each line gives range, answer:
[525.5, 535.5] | 10.9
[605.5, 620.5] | 11.4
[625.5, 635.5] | 11.2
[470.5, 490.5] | 10.7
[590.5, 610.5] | 11.5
